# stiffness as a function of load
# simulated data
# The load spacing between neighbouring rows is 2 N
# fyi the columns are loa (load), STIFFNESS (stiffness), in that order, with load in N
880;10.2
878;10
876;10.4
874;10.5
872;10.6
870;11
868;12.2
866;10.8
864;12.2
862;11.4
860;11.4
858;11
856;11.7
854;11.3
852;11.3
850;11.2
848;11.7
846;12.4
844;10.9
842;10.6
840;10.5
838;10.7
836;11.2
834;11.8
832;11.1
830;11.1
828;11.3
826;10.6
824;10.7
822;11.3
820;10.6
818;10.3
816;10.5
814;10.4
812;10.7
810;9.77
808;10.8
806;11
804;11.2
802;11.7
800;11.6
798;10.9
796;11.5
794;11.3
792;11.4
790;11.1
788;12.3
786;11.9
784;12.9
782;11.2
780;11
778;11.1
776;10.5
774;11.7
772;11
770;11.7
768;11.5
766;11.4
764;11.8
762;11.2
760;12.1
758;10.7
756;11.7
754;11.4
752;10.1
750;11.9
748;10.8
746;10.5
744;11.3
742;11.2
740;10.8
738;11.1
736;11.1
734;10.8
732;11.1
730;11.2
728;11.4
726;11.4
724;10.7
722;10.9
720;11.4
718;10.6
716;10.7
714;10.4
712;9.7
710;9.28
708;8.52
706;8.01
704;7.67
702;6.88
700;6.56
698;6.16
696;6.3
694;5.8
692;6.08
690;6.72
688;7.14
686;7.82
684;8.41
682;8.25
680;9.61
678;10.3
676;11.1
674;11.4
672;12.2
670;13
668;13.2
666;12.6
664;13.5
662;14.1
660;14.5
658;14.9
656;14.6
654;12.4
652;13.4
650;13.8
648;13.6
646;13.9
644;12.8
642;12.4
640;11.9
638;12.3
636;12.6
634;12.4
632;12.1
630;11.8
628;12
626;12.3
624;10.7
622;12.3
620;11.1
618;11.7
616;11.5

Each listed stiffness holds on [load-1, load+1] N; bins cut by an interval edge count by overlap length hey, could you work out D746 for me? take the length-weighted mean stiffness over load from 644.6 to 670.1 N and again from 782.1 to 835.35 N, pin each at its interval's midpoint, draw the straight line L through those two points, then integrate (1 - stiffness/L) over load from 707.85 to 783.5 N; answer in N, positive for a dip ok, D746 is 7.2 N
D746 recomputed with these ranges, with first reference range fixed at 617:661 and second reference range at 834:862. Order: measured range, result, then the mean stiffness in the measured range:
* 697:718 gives 6.4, 8.49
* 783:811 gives 0.5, 11.4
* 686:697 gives 5.2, 6.54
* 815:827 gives 0.8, 10.7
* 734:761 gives 1.9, 11.1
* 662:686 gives 2.4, 11.2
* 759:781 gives 0.8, 11.4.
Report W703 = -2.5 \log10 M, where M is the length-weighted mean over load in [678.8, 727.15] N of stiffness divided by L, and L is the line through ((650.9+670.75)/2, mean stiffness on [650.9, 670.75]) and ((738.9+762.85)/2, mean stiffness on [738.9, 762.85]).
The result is 0.402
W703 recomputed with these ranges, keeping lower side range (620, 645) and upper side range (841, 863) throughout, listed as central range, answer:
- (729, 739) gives 0.07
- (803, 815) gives 0.08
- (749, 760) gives 0.04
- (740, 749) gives 0.08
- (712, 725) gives 0.11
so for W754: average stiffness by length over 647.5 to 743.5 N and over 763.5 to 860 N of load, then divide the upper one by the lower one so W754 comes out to 1.1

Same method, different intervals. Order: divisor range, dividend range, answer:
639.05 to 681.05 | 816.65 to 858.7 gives 0.87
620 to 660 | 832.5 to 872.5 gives 0.89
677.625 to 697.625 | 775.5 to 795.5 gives 1.53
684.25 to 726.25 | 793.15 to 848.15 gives 1.30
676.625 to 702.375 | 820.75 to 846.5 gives 1.48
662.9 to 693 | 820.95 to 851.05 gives 1.10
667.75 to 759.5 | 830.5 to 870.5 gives 1.15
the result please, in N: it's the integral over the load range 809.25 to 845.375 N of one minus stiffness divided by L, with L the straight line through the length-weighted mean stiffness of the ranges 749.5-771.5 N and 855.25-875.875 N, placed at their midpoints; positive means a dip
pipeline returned 1.6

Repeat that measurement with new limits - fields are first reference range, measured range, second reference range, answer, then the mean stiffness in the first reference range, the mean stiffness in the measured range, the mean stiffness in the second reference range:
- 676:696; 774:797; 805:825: -3.5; 7.88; 11.5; 10.6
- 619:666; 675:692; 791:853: 5.4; 12.8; 8.52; 11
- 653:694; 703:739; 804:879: 2.1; 11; 10.3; 11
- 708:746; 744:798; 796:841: -2.6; 10.8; 11.4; 10.9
